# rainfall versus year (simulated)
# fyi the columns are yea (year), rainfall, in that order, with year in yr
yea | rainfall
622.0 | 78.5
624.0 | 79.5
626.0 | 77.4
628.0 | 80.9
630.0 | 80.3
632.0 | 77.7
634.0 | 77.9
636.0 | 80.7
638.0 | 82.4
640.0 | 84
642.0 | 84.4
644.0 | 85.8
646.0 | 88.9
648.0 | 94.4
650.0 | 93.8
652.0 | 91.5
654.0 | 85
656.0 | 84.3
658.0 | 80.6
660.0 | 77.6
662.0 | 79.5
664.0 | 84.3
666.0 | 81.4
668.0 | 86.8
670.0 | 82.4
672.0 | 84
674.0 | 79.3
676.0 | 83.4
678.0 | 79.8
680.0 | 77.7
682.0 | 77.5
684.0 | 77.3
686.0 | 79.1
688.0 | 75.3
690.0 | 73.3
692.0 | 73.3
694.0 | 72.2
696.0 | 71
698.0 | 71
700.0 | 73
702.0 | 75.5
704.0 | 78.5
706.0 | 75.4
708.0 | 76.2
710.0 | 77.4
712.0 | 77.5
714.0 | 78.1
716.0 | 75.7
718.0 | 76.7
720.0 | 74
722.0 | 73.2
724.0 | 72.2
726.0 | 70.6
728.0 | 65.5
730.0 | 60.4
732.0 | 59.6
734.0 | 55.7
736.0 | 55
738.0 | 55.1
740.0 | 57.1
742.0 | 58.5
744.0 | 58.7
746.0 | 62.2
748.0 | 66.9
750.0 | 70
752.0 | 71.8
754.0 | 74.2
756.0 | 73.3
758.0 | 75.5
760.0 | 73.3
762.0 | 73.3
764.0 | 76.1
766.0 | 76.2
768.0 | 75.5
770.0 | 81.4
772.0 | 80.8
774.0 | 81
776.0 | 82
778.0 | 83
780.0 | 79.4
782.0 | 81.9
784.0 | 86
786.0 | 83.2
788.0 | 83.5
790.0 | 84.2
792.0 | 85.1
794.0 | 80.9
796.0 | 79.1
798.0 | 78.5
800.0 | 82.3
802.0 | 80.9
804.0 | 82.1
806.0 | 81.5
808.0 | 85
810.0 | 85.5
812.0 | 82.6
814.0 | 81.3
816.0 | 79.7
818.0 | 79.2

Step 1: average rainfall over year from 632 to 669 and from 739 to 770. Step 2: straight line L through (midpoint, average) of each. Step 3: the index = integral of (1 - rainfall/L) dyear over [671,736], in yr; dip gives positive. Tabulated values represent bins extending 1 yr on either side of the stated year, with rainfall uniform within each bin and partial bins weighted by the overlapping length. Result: 2.83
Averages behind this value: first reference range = 84.4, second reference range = 69.9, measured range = 73.8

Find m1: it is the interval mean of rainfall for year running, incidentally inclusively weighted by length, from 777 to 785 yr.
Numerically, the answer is 82.6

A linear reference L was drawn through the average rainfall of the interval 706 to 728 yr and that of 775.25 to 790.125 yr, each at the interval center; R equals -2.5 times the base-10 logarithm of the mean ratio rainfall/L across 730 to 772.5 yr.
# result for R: 0.168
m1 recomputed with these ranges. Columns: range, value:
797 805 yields 81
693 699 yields 71.4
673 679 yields 80.8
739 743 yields 57.8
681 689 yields 77.3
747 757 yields 71.2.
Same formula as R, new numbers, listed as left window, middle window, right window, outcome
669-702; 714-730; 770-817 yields 0.09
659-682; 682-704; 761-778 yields 0.09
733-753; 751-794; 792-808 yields -0.11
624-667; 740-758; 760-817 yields 0.22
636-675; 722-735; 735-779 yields 0.16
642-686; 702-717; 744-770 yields 0.02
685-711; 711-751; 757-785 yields 0.16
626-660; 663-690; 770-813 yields 0.04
